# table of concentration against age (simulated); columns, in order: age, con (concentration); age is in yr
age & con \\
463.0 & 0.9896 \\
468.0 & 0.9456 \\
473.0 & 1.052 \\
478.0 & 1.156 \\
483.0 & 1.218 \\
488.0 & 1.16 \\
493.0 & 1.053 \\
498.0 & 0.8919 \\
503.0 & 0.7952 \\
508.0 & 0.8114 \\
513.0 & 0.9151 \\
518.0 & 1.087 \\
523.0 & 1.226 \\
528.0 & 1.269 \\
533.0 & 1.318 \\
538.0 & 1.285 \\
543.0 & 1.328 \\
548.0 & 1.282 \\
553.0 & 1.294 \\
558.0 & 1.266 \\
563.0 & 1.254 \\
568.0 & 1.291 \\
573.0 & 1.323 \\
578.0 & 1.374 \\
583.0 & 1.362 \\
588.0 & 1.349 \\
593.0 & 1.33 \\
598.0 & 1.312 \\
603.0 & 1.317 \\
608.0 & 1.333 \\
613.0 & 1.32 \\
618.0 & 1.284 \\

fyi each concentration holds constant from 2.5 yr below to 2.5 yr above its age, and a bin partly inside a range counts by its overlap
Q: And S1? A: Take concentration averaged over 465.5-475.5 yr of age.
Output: 0.999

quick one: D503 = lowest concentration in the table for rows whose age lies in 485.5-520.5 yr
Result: 0.7952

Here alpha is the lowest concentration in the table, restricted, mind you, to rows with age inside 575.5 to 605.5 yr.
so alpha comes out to 1.312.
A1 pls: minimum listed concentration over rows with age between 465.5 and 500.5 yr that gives 0.8919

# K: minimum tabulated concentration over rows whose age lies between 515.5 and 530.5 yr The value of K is 1.087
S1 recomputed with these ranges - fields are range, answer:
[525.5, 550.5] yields 1.3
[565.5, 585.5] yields 1.34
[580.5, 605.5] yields 1.33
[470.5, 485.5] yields 1.14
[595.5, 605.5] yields 1.31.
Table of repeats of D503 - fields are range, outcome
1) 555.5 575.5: 1.254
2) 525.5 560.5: 1.266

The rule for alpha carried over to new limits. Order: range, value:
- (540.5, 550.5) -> 1.282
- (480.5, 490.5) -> 1.16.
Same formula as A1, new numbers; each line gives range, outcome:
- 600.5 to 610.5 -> 1.317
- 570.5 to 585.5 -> 1.323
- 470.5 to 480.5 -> 1.052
